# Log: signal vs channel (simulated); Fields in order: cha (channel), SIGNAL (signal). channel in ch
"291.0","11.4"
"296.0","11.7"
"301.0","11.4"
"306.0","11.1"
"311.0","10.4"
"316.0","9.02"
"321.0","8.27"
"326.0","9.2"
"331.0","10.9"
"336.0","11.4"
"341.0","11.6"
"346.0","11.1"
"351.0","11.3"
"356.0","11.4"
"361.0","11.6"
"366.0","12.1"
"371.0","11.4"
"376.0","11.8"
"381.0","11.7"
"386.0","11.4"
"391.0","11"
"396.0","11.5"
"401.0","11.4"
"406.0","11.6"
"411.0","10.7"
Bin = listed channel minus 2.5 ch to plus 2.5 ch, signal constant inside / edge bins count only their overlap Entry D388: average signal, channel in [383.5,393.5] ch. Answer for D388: 11.2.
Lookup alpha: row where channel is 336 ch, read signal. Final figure 11.4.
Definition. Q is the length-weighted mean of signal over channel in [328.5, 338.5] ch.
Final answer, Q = 11.2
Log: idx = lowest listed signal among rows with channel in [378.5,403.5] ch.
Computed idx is 11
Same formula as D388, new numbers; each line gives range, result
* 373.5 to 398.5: 11.5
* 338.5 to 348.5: 11.3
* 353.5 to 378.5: 11.7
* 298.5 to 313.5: 11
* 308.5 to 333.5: 9.56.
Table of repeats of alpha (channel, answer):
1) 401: 11.4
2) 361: 11.6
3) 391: 11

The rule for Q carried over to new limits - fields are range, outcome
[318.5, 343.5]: 10.3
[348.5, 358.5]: 11.3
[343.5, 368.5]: 11.5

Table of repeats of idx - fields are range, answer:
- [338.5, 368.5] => 11.1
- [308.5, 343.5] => 8.27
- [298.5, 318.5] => 9.02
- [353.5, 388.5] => 11.4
